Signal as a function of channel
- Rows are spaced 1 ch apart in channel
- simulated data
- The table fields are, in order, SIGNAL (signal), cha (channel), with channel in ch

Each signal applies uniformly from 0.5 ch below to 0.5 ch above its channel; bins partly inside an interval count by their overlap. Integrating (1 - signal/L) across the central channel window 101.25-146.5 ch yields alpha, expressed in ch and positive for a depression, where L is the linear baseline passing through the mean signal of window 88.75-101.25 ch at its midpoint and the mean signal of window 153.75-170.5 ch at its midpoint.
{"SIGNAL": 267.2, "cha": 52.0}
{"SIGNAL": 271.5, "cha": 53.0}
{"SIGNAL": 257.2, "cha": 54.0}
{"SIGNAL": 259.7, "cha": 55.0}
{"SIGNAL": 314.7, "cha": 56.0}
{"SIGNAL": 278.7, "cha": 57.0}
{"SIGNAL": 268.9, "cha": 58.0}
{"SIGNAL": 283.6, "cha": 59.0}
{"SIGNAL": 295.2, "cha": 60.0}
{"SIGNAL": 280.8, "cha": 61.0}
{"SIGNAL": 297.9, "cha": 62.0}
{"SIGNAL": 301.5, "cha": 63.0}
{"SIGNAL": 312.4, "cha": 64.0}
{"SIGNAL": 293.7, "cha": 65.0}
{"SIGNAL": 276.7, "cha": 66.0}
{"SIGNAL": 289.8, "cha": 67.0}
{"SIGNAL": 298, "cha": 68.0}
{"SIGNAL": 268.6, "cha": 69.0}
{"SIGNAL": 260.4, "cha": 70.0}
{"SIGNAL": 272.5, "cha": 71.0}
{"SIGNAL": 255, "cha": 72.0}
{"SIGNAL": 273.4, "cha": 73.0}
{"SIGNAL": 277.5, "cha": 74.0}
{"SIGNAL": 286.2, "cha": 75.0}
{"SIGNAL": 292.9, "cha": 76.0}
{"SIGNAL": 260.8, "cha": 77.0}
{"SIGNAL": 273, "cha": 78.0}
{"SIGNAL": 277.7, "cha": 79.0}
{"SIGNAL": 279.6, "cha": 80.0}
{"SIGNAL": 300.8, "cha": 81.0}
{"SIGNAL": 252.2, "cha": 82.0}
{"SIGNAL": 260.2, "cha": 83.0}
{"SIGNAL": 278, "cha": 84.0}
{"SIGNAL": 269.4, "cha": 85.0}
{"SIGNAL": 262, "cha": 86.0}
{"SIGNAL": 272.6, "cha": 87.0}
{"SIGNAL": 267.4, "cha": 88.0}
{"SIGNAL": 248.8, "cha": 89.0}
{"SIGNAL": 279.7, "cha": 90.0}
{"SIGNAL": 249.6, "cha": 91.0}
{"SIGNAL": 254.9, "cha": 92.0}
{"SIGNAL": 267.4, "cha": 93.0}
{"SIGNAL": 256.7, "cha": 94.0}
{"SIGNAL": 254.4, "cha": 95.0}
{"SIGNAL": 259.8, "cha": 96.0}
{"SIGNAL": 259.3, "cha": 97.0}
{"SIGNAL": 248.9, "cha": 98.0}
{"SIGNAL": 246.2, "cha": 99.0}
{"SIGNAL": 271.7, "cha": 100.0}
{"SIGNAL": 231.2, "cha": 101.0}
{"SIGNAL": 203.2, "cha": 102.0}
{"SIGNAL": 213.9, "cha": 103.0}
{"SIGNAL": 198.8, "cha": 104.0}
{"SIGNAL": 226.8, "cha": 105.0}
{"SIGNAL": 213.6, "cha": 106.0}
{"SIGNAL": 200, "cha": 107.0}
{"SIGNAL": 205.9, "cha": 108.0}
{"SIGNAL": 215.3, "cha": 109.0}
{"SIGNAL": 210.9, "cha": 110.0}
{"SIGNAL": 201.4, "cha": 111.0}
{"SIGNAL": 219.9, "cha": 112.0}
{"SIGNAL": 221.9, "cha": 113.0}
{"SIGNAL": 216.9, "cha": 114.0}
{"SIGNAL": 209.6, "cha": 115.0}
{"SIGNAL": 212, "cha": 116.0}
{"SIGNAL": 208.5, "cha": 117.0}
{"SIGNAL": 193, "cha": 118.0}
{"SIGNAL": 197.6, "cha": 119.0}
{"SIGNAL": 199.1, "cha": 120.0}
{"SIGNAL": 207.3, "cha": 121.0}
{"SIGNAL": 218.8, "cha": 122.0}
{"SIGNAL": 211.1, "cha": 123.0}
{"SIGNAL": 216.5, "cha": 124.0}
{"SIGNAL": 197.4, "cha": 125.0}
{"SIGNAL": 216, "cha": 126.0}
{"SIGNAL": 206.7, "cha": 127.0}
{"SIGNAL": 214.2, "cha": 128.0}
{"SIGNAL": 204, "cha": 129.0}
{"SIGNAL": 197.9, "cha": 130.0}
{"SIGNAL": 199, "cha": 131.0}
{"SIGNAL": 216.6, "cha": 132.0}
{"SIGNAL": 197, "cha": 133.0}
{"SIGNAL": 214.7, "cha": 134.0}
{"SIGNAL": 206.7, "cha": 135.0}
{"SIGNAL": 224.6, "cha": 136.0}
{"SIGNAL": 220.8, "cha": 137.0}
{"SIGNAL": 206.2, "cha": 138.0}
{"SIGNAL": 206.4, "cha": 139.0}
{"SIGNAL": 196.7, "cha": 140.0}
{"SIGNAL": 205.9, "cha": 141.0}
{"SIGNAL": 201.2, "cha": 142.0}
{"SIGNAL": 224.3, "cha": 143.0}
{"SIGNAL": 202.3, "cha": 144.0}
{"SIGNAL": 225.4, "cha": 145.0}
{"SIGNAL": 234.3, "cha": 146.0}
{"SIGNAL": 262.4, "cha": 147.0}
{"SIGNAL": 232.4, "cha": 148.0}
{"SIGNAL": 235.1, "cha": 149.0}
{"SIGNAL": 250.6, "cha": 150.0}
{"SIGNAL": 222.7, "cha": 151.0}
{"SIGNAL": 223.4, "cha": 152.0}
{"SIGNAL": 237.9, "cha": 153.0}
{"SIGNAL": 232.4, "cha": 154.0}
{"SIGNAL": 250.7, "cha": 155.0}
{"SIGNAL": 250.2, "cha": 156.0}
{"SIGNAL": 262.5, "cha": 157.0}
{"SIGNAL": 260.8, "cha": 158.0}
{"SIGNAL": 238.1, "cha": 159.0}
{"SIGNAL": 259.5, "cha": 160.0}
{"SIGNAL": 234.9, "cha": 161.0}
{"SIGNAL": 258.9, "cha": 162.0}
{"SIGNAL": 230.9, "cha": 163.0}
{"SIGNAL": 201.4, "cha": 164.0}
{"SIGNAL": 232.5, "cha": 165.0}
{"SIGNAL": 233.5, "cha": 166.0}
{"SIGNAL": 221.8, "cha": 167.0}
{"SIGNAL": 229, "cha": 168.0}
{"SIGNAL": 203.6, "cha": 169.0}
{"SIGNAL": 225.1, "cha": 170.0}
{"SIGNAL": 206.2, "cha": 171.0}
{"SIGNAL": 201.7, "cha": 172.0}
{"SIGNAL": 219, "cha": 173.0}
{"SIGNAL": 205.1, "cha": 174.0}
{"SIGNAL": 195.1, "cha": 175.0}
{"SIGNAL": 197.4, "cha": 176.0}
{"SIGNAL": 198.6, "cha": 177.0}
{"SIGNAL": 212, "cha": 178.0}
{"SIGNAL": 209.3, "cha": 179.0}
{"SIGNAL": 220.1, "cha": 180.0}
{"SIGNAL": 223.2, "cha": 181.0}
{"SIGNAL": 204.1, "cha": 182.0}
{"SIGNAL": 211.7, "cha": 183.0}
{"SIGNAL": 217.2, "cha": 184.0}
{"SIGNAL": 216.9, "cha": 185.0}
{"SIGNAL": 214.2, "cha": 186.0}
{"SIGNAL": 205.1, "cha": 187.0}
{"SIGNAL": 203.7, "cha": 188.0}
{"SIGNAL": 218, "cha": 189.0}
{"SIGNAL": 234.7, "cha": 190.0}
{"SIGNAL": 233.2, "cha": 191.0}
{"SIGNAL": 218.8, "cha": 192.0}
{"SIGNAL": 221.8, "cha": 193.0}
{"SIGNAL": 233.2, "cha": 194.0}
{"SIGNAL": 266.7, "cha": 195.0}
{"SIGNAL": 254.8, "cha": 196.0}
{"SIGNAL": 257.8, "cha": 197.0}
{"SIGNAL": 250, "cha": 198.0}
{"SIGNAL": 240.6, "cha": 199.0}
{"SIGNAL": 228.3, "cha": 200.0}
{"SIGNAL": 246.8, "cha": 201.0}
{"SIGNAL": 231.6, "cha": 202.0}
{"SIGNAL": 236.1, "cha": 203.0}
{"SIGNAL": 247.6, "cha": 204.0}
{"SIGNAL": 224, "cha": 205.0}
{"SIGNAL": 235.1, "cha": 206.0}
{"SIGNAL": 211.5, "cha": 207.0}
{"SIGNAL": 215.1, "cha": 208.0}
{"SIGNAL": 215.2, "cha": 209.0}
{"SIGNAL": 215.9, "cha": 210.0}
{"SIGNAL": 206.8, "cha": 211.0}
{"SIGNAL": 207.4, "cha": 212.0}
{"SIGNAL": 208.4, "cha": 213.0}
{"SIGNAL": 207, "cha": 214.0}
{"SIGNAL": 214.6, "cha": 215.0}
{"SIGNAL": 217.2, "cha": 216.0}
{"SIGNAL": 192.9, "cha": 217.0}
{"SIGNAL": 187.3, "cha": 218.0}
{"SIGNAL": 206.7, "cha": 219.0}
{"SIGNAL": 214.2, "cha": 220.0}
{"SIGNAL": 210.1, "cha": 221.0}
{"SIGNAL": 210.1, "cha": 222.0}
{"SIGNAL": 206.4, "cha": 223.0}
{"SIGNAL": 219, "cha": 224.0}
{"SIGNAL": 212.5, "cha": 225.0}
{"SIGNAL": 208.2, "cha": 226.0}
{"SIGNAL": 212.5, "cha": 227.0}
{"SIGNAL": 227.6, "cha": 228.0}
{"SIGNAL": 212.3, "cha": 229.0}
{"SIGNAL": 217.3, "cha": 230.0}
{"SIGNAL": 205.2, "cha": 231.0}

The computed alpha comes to 7.0 ch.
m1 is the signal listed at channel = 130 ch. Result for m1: 197.9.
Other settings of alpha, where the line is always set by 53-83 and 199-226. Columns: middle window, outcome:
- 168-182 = 1.4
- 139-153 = 1.2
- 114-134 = 3.8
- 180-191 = 0.6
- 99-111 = 2.1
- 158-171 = 0.4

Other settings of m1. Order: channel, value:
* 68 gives 298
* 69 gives 268.6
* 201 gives 246.8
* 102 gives 203.2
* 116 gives 212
